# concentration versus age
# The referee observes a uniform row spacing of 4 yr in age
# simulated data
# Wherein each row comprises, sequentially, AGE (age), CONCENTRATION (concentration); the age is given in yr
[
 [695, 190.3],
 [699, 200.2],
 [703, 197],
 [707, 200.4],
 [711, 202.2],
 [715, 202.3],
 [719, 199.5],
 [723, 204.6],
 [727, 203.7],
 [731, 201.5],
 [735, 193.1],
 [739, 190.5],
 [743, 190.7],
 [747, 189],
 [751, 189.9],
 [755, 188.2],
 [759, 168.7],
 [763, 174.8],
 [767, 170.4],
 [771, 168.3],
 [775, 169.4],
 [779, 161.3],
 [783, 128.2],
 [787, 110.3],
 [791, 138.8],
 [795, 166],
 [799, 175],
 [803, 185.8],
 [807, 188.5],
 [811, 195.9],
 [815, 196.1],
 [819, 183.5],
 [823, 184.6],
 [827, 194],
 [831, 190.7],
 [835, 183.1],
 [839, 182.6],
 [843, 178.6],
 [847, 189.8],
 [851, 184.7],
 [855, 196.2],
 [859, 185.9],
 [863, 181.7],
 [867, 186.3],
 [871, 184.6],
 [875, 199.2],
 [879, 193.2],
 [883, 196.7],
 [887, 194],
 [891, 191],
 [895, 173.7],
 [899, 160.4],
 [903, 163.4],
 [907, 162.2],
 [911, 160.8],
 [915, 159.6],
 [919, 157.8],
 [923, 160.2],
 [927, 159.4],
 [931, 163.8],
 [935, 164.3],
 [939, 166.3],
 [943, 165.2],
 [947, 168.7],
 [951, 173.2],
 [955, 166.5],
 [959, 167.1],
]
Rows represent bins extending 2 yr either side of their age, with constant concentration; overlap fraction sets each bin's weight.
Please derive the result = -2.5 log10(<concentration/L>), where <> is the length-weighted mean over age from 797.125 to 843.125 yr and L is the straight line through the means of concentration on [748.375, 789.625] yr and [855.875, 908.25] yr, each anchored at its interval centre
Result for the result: -0.09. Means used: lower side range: 163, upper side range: 183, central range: 187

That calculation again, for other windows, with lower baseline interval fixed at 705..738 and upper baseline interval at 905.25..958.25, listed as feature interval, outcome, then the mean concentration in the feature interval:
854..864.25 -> -0.066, 188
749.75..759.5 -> 0.063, 184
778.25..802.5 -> 0.260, 148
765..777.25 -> 0.137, 169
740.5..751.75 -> 0.036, 190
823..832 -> -0.051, 191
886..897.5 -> -0.083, 184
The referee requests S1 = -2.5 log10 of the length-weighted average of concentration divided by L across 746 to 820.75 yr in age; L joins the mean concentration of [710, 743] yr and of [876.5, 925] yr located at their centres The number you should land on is 0.12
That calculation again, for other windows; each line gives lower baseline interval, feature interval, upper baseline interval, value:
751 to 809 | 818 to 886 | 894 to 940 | -0.15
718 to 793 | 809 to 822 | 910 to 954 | -0.12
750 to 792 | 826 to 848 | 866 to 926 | -0.11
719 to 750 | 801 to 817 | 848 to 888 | 0.01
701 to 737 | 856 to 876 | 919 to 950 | -0.07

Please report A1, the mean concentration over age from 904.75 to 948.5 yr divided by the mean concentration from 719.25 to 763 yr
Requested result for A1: 0.85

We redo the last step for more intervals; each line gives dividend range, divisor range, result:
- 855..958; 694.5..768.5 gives 0.90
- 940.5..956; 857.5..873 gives 0.91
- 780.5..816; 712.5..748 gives 0.83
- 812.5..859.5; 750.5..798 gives 1.17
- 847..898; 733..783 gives 1.06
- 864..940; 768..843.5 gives 1.01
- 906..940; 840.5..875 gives 0.86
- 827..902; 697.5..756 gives 0.95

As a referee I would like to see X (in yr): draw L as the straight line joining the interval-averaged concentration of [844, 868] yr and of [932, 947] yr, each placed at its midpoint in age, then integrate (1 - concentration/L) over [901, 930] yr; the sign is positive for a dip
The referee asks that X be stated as 1.89 yr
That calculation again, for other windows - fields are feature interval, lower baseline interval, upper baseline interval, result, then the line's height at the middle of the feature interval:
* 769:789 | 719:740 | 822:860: 4.79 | 194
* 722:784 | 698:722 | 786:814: 1.49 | 185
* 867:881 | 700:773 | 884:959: -1.44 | 174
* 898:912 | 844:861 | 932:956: 1.15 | 176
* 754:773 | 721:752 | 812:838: 1.98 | 193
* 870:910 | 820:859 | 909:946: -1.93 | 173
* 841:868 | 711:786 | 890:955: -2.22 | 172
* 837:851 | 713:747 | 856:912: 0.14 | 186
